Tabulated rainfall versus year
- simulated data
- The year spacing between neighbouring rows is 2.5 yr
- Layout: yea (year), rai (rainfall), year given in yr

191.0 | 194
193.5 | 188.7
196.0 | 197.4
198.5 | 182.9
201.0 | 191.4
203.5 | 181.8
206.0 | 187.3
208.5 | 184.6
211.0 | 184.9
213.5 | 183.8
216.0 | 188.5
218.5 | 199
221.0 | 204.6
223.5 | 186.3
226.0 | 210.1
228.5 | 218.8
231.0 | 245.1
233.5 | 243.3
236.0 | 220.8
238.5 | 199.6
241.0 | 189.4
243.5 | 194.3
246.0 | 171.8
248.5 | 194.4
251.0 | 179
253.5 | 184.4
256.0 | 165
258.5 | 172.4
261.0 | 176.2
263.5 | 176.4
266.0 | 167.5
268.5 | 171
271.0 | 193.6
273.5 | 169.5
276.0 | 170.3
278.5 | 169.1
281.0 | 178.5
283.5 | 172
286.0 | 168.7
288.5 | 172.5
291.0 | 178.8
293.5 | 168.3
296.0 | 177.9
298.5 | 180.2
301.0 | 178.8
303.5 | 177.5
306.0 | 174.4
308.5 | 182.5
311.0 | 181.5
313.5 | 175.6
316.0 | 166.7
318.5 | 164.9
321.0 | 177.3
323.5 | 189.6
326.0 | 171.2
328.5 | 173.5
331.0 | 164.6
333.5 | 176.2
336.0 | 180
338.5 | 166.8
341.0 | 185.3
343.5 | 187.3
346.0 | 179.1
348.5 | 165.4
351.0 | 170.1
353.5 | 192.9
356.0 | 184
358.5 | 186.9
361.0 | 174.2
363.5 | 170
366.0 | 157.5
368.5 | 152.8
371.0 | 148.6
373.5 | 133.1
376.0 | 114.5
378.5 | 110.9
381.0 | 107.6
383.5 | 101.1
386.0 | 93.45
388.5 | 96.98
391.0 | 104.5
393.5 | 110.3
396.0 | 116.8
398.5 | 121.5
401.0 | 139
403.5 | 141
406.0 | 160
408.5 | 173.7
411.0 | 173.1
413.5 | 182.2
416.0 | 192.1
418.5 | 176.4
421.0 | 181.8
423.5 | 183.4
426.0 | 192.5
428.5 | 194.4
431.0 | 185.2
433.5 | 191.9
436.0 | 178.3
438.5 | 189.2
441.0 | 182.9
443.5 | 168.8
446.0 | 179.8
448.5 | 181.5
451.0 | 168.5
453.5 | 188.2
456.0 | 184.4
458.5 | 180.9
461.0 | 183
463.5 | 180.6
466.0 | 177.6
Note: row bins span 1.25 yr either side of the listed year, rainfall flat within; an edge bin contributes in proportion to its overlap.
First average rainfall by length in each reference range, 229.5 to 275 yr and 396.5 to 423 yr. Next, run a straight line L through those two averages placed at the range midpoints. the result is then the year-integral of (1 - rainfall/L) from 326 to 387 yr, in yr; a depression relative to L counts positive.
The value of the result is 5.2 yr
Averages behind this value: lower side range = 190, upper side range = 163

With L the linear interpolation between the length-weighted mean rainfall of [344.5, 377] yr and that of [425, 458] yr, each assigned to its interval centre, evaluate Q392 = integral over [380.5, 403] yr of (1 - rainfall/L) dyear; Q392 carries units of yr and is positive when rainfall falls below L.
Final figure 7.9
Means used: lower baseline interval 164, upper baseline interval 183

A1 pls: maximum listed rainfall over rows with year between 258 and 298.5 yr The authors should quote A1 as 193.6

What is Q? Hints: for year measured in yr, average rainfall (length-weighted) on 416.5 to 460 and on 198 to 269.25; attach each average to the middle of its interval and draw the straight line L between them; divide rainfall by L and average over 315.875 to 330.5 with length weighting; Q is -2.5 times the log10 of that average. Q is 0.08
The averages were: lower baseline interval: 192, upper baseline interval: 183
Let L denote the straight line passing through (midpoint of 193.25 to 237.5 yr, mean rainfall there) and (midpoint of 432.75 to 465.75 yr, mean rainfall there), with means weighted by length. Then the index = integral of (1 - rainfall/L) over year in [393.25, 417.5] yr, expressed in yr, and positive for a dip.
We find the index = 4.16 yr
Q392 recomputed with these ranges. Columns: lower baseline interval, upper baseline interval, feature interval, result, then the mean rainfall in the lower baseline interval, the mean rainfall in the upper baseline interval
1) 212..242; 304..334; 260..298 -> 3.0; 207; 175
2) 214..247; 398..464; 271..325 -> 5.6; 205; 177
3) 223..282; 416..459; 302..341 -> 2.5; 190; 183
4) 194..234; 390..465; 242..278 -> 2.8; 198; 170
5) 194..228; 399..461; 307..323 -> 0.8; 192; 177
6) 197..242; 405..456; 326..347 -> 1.5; 200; 181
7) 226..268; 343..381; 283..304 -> 0.6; 194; 160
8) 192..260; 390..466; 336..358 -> 0.1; 194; 170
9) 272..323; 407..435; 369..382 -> 4.0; 175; 184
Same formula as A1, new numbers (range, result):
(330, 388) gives 192.9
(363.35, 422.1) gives 192.1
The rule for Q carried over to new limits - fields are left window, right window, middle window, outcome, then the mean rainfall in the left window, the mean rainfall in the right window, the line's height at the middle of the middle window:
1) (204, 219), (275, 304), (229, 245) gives -0.174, 187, 174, 183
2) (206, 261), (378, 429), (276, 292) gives 0.047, 196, 145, 181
